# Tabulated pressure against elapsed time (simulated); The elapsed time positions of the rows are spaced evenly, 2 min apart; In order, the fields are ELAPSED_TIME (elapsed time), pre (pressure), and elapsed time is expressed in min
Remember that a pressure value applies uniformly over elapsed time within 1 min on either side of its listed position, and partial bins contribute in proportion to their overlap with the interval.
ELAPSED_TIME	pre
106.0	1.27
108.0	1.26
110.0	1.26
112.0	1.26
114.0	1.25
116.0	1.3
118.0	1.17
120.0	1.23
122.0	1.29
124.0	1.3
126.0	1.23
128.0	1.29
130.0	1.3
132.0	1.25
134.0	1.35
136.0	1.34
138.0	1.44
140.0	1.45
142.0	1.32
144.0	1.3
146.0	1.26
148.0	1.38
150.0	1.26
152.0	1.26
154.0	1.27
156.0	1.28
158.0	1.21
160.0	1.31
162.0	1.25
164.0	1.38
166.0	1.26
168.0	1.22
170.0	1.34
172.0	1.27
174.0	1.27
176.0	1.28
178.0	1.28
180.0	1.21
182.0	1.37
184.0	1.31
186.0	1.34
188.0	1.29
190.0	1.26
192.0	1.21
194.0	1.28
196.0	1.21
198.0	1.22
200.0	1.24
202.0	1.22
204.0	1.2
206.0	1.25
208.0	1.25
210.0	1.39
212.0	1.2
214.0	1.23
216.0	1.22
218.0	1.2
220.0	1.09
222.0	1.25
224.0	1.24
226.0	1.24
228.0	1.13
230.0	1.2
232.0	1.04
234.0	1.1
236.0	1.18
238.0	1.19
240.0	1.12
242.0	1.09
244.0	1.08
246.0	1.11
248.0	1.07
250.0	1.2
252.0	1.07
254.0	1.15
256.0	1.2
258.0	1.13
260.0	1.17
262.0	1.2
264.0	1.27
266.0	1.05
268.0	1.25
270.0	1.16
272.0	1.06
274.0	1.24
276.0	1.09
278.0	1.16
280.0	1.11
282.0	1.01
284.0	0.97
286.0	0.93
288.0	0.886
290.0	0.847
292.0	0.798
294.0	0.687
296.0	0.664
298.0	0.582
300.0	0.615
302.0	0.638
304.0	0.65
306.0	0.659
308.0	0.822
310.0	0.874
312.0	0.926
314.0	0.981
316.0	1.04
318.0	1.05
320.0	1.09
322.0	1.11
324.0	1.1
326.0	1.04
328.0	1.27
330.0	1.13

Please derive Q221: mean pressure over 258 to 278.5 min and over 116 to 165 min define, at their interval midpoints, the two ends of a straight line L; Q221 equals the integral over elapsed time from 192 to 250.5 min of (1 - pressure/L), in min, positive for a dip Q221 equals 1.2 min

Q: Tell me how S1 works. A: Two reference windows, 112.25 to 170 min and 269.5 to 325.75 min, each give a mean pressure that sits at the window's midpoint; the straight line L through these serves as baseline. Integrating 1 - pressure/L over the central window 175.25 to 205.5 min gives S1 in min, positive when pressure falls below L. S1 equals -2.2 min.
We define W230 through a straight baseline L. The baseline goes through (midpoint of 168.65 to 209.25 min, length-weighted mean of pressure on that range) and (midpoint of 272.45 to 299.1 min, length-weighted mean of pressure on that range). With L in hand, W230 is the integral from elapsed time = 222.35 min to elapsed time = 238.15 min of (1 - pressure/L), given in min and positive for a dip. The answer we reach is -0.7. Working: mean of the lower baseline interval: 1.27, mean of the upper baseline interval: 0.923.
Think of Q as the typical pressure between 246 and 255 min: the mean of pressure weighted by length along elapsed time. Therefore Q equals 1.12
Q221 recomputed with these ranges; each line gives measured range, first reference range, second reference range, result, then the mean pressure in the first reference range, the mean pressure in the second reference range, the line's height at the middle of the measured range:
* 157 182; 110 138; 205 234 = -0.7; 1.28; 1.21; 1.24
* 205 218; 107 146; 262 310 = -1.8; 1.29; 0.924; 1.1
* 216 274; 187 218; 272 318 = -4.4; 1.24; 0.88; 1.08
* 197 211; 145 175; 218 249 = -0.6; 1.28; 1.14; 1.2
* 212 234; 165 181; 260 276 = 0.6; 1.27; 1.17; 1.22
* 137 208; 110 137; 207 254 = -3.3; 1.27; 1.17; 1.23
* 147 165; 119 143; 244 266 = -0.1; 1.32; 1.15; 1.28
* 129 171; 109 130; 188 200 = -1.8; 1.26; 1.24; 1.25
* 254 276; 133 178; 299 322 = -3.9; 1.3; 0.861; 0.991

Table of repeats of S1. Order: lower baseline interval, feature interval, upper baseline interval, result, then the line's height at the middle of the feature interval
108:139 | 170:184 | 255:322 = -1.3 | 1.18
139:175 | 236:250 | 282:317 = -1.7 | 0.998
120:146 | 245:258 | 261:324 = -1.1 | 1.05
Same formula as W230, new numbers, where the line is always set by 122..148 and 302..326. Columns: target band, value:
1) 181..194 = -0.97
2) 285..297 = 2.18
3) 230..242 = -0.33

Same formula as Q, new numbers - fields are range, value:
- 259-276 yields 1.17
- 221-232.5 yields 1.19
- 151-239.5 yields 1.24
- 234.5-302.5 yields 1.03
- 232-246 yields 1.12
